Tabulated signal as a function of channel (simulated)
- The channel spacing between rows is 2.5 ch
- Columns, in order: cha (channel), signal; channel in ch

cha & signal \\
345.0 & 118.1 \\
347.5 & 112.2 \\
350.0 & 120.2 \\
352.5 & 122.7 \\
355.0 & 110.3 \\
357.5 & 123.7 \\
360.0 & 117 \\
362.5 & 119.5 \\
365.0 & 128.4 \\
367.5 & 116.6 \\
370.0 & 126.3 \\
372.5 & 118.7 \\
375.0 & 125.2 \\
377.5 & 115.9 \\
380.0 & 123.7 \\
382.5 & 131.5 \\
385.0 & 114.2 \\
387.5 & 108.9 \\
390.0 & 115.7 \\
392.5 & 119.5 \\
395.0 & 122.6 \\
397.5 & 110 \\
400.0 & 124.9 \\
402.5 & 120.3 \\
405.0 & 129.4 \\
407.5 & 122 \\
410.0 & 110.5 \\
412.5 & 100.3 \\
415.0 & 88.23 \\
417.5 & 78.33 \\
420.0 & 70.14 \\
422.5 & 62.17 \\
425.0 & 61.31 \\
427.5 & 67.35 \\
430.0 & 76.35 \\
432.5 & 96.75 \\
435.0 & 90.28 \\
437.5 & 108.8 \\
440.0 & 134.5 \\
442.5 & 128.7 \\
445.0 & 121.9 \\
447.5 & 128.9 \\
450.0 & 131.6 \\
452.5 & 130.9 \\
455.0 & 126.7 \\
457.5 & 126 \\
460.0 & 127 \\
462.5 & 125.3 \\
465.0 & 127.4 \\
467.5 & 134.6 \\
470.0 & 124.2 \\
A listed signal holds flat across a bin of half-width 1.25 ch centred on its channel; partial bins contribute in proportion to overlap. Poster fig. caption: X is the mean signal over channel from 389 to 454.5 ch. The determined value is 106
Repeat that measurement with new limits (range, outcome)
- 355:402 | 120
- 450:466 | 128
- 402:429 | 90.9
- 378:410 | 120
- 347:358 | 118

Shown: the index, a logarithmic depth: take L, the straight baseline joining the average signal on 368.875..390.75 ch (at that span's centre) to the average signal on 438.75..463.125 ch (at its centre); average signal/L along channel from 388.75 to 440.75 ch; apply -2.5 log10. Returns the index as 0.23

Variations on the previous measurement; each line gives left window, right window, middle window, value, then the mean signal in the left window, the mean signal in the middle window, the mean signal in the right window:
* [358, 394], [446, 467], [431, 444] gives 0.14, 120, 111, 128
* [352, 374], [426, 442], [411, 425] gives 0.28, 120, 78.7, 96.7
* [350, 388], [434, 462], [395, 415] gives 0.06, 120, 115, 124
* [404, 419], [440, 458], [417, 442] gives 0.33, 104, 86.1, 128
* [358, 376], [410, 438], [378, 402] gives -0.13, 122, 119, 82.4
